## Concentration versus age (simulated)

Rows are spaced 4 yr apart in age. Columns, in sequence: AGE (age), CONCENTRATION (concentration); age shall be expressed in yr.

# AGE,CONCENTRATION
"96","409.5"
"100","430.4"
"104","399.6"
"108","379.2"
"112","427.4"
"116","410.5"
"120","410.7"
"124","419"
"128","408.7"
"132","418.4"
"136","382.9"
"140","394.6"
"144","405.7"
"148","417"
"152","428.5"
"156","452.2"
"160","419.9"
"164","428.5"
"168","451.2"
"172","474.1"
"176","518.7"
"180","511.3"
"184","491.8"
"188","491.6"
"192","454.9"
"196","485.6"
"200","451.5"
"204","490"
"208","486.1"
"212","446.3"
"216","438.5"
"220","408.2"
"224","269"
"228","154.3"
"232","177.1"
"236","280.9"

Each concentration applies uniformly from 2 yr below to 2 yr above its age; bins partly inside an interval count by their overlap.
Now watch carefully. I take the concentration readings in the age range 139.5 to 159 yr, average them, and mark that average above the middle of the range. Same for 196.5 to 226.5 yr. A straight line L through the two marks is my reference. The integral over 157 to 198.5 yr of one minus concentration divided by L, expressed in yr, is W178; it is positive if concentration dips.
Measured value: -4.8 yr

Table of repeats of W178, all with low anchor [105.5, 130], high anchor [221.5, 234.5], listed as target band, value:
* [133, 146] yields -0.9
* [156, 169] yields -4.2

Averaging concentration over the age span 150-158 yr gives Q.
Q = 440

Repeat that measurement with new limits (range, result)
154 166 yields 434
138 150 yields 406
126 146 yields 402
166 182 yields 489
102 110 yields 389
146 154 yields 423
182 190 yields 492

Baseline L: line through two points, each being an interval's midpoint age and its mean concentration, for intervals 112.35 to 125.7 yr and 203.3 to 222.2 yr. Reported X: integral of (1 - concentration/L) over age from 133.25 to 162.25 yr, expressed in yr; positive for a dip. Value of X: 0.7 yr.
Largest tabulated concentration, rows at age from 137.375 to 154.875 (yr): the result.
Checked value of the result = 428.5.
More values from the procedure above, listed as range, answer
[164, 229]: 518.7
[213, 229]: 438.5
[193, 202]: 485.6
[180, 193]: 511.3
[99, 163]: 452.2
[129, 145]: 418.4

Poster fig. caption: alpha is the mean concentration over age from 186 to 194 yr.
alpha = 473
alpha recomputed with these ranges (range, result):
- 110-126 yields 417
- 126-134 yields 414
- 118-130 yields 413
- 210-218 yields 442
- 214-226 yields 372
